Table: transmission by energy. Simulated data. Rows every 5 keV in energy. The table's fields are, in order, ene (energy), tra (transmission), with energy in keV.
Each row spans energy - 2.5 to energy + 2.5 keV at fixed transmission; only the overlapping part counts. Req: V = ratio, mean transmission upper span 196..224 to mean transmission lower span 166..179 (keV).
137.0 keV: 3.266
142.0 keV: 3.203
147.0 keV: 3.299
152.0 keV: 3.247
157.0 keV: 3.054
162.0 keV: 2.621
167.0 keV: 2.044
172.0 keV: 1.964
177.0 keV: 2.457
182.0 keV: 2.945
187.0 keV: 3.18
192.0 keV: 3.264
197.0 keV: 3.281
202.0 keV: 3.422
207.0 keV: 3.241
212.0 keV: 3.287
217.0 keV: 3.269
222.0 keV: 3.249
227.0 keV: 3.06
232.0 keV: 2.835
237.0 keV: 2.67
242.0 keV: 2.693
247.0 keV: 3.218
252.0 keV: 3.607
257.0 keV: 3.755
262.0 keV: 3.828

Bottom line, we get 1.53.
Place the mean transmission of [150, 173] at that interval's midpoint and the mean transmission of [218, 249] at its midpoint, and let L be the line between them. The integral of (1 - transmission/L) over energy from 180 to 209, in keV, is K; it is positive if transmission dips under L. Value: -4.7 keV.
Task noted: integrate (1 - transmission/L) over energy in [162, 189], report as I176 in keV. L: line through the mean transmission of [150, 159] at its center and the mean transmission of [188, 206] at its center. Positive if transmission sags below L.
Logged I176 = 6.0 keV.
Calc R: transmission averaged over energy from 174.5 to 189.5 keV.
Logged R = 2.86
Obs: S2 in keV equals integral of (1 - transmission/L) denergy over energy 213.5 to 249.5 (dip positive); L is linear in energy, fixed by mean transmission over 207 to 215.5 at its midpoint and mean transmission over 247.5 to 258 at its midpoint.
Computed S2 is 4.3 keV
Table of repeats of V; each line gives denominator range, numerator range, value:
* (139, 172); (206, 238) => 1.09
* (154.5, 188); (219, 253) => 1.17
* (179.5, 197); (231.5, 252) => 0.94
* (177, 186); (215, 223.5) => 1.14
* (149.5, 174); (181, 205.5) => 1.25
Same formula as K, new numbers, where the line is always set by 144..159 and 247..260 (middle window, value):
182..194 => 0.66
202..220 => 0.77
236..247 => 2.31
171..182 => 2.97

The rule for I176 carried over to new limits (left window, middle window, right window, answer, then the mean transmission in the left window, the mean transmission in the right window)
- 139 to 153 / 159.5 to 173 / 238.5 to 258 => 4.21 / 3.25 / 3.25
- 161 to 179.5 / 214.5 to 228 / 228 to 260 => -1.63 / 2.24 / 3.14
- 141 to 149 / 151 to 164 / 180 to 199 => 1.12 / 3.26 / 3.17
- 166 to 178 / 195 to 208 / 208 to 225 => -2.01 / 2.13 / 3.26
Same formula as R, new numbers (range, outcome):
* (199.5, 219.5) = 3.3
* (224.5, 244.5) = 2.81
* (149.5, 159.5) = 3.15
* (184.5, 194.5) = 3.22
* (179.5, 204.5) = 3.22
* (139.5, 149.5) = 3.25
